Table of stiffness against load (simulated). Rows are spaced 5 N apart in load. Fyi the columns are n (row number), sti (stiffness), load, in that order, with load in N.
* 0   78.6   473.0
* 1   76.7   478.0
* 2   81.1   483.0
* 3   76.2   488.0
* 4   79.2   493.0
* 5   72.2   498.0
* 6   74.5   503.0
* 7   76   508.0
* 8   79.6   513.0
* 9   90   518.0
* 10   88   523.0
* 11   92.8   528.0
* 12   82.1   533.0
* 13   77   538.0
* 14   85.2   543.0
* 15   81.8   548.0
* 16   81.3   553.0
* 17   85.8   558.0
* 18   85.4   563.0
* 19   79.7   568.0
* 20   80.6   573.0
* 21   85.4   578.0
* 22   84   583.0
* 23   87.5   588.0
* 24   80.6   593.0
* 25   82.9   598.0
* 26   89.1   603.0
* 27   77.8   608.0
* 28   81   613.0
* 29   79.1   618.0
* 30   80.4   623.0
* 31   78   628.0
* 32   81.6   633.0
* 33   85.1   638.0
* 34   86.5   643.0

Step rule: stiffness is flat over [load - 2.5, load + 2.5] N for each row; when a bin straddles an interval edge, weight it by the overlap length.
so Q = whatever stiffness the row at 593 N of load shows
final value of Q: 80.6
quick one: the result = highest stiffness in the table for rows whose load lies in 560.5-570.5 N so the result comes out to 85.4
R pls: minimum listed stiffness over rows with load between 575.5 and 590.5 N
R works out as 84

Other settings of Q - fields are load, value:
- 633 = 81.6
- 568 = 79.7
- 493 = 79.2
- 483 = 81.1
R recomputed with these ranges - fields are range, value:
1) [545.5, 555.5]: 81.3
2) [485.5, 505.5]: 72.2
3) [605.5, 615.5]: 77.8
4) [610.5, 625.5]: 79.1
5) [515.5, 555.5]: 77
